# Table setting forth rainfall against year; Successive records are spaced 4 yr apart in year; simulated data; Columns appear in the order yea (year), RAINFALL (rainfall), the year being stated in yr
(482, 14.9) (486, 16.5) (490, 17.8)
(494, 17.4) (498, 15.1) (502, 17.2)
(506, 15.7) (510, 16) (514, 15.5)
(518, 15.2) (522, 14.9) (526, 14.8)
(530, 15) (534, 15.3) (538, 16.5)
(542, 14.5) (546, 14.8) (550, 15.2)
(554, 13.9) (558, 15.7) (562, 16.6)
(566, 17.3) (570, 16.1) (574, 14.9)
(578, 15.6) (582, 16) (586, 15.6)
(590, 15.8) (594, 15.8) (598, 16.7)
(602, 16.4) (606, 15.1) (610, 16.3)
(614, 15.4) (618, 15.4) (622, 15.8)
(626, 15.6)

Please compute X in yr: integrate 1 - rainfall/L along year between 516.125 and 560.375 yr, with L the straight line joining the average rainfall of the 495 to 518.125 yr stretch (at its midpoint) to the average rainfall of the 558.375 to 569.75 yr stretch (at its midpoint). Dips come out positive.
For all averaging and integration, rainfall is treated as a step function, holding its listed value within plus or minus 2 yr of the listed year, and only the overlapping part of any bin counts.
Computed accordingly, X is 3.3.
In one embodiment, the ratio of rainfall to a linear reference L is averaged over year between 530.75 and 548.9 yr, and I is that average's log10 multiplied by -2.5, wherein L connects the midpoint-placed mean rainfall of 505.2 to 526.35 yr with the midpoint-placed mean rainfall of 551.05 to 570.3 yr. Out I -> 0.03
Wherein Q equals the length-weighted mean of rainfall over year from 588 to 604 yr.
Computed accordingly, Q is 16.2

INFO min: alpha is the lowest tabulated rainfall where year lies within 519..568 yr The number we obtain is 13.9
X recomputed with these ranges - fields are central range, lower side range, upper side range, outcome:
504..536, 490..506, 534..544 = 1.4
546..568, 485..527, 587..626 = 0.4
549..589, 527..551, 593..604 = 0.2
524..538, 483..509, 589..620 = 0.9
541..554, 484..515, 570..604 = 1.1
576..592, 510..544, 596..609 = 0.1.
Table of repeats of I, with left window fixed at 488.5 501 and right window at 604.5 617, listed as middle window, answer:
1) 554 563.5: 0.03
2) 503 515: 0.05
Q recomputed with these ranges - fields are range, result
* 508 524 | 15.4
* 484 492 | 17.1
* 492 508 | 16.4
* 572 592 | 15.6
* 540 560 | 14.8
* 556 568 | 16.5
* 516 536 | 15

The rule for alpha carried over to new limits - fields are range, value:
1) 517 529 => 14.8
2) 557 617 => 14.9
